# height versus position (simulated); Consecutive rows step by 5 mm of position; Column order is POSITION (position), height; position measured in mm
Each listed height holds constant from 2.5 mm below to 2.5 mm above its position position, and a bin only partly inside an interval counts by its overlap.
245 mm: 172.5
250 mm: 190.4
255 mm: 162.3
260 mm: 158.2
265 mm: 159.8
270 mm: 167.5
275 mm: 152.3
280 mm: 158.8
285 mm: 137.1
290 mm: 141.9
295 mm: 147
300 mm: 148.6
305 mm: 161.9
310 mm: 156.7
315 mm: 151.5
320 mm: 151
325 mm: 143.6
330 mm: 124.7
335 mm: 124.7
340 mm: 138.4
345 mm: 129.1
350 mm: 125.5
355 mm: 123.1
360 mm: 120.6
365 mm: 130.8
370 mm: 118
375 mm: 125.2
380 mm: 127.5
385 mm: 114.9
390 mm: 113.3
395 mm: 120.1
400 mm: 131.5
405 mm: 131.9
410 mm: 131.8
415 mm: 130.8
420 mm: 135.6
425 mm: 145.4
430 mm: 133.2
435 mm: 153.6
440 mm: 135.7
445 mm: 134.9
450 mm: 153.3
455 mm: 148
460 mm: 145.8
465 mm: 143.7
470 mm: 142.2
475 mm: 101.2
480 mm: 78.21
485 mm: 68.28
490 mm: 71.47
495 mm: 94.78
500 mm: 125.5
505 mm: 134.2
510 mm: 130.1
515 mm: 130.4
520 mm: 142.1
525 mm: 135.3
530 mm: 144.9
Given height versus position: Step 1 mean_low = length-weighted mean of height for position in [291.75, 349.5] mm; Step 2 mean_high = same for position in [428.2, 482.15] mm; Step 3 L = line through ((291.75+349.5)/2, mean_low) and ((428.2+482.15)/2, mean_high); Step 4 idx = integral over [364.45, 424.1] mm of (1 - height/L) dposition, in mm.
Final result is 5.0 mm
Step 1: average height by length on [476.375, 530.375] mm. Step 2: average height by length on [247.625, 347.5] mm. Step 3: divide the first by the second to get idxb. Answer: 0.75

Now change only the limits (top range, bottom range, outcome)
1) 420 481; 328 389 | 1.09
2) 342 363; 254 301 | 0.82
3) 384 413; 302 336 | 0.85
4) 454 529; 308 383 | 0.90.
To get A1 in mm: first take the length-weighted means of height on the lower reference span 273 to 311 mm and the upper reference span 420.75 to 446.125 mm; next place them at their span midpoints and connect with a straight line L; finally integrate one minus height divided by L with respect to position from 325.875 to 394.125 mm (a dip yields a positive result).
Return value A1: 9.8 mm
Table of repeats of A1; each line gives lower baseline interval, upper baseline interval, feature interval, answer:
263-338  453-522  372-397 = 2.7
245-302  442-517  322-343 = 1.9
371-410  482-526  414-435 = -3.1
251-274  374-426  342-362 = 2.1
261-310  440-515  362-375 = 1.4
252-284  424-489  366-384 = 2.3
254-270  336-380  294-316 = -1.2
